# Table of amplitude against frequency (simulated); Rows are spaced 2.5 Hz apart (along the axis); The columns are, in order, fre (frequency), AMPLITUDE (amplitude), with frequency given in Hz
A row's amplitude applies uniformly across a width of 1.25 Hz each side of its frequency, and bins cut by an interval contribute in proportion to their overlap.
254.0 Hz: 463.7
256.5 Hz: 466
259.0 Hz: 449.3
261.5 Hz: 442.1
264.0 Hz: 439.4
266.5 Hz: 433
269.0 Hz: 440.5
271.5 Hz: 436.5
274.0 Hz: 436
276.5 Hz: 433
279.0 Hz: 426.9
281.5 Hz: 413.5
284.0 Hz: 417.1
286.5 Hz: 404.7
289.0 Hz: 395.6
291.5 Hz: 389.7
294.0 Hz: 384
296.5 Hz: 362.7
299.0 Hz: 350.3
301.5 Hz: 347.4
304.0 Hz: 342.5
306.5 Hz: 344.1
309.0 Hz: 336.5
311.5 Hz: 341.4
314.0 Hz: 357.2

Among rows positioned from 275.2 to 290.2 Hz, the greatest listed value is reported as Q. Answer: 433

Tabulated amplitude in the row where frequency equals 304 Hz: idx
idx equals 342.5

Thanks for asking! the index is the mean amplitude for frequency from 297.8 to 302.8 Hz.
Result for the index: 349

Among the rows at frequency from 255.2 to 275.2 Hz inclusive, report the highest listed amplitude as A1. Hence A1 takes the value 466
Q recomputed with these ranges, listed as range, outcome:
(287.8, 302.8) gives 395.6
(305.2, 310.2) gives 344.1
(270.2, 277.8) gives 436.5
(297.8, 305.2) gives 350.3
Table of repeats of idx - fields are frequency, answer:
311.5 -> 341.4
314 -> 357.2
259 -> 449.3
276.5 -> 433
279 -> 426.9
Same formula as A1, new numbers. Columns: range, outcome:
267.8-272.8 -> 440.5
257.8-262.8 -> 449.3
